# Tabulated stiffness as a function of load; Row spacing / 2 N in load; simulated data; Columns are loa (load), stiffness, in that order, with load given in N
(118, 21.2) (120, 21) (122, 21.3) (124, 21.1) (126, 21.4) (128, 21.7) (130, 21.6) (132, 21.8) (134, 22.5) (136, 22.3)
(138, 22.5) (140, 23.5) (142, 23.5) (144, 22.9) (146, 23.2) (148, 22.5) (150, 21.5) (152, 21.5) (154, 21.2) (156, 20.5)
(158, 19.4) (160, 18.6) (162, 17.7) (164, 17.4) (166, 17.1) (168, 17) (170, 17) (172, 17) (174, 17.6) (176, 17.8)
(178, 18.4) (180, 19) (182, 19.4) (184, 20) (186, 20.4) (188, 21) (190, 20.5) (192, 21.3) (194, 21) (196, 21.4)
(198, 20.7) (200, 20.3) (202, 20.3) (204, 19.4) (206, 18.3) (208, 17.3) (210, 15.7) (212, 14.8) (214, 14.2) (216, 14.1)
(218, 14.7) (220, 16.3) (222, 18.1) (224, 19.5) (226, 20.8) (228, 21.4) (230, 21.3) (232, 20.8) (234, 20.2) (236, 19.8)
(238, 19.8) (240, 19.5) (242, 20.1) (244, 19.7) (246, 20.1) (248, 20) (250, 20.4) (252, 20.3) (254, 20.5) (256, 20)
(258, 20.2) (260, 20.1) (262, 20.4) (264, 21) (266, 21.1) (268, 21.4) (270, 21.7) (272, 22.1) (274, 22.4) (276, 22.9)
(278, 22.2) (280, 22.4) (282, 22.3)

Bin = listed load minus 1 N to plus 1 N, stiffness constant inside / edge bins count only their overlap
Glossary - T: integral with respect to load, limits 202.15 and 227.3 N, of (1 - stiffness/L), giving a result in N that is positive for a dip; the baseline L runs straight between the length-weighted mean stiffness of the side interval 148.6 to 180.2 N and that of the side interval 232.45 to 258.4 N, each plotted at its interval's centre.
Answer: 3.1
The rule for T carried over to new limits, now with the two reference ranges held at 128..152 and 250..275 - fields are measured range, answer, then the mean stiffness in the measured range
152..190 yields 5.6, 18.8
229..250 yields 1.0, 20.1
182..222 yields 5.8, 18.5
